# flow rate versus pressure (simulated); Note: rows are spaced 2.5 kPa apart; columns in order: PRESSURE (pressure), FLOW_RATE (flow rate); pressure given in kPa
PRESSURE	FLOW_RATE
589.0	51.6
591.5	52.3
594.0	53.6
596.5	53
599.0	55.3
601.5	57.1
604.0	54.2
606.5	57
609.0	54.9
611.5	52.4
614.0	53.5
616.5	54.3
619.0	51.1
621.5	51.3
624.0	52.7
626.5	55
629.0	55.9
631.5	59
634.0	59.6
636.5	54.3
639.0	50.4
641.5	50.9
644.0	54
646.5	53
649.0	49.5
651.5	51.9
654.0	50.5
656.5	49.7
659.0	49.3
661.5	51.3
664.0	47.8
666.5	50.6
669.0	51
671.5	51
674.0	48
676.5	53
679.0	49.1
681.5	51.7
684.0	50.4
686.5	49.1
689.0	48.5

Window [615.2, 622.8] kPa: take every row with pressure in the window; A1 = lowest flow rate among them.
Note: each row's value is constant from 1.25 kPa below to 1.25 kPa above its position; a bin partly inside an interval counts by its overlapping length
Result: 51.1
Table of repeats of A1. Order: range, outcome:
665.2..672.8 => 50.6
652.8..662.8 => 49.3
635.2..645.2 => 50.4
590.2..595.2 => 52.3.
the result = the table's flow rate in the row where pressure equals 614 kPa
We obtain 53.5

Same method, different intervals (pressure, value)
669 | 51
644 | 54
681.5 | 51.7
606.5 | 57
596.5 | 53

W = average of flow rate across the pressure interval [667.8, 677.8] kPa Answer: 50.7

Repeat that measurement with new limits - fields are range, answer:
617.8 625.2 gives 51.7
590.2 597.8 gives 53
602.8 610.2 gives 55.4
